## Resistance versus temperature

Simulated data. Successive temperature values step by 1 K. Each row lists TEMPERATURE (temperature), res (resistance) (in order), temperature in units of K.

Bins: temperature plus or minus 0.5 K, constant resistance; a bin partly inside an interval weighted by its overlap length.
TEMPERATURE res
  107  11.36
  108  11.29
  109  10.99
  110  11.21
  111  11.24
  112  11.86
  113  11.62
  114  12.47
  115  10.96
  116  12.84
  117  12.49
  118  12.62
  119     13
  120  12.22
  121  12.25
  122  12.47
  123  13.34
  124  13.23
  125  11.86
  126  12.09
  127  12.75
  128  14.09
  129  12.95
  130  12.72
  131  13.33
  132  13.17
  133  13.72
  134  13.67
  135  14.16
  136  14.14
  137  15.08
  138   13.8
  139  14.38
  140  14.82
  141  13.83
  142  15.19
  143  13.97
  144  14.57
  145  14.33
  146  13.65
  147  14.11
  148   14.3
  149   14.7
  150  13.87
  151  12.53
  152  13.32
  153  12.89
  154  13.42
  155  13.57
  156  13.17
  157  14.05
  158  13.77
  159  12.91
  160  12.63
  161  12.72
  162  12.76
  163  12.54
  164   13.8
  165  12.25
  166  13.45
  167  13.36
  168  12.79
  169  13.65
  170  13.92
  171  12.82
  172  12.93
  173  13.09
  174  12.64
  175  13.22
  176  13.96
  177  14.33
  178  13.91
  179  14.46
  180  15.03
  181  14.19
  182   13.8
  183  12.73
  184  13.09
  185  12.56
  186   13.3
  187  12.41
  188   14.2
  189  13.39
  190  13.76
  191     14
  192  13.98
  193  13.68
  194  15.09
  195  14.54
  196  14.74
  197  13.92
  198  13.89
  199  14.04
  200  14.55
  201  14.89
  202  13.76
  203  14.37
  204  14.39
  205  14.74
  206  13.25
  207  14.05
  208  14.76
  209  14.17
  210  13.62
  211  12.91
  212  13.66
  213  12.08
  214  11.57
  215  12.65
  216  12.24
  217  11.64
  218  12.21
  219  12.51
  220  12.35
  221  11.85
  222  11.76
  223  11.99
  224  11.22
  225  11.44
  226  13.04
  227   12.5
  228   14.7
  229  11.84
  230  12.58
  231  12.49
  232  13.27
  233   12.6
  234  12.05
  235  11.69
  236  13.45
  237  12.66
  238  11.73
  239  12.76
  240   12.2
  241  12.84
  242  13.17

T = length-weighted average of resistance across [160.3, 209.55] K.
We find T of 13.7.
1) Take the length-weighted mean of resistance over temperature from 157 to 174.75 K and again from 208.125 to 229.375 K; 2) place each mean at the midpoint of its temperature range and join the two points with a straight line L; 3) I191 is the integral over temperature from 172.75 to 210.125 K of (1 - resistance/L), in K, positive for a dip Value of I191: -3.2 K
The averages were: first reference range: 13.1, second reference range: 12.5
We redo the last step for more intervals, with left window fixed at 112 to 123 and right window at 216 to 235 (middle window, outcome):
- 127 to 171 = -4.6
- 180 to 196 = -1.8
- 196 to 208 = -1.9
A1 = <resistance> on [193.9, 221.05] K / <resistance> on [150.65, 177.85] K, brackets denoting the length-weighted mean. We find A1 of 1.0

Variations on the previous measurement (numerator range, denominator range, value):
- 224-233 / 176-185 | 0.91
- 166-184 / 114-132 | 1.07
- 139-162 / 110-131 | 1.10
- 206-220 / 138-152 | 0.91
